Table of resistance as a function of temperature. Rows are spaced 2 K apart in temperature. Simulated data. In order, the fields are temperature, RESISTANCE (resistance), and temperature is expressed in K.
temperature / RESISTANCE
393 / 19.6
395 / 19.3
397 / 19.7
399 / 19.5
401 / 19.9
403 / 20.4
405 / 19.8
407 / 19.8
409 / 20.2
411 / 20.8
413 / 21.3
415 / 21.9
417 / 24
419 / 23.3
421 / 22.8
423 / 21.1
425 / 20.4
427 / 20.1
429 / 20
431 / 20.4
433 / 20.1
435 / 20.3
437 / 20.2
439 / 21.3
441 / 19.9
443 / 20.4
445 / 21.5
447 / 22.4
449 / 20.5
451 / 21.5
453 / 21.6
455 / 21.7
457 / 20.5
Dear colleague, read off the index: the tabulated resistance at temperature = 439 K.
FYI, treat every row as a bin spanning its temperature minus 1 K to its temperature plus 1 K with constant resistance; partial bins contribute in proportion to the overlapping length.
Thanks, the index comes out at 21.3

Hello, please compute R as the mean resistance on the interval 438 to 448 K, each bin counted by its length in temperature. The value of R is 21.1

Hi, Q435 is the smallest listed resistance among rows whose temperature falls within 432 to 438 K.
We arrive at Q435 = 20.1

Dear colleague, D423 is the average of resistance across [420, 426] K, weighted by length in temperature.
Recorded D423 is 21.4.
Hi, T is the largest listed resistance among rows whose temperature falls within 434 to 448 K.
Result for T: 22.4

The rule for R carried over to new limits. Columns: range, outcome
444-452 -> 21.5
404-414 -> 20.4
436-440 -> 20.8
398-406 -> 19.9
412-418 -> 22.4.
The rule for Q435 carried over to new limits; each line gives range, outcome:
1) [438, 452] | 19.9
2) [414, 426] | 20.4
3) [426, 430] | 20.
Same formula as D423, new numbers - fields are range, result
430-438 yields 20.2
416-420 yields 23.6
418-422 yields 23.1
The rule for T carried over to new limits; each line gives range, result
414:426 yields 24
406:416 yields 21.9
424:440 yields 21.3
